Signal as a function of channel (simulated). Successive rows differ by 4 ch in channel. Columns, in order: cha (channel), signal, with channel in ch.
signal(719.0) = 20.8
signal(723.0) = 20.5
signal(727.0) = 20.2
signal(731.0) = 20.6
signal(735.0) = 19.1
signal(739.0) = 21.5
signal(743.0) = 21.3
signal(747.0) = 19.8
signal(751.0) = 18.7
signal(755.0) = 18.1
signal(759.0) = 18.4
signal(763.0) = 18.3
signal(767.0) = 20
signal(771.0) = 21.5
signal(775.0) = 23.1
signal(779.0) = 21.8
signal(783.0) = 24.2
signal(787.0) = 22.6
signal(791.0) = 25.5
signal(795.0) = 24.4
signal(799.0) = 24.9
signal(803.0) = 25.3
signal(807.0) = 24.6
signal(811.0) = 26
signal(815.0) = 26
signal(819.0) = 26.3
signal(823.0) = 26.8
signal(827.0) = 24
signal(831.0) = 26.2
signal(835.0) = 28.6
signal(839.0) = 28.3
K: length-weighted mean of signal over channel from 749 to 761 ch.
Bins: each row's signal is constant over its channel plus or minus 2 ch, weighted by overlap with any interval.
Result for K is 18.4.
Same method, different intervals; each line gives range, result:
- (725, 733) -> 20.4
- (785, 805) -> 24.5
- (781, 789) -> 23.4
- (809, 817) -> 26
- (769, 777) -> 22.3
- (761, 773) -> 19.9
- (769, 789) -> 22.6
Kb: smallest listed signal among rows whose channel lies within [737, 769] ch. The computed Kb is 18.1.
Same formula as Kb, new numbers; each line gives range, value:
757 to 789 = 18.3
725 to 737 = 19.1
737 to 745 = 21.3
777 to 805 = 21.8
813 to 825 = 26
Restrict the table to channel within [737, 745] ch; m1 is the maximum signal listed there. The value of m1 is 21.5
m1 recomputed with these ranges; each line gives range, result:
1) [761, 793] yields 25.5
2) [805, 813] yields 26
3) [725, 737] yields 20.6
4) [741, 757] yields 21.3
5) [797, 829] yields 26.8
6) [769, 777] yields 23.1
